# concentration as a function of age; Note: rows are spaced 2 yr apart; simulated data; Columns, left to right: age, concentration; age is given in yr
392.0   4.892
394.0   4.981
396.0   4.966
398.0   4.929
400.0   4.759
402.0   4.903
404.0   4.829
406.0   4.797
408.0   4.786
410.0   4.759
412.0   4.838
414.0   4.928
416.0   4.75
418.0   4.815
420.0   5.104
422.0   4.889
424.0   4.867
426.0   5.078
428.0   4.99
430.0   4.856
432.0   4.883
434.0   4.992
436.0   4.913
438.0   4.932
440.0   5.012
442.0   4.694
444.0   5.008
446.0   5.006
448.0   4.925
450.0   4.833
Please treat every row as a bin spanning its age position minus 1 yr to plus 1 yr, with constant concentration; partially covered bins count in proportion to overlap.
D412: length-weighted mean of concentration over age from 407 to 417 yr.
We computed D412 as 4.81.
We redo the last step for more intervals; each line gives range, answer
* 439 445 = 4.9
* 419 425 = 4.95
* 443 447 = 5.01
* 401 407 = 4.84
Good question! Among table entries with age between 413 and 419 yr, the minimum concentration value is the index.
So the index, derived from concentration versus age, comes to 4.75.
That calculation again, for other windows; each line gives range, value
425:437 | 4.856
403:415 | 4.759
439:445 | 4.694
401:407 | 4.797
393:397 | 4.966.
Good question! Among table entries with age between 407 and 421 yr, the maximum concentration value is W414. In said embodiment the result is 5.104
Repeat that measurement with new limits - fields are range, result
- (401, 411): 4.903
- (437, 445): 5.012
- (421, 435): 5.078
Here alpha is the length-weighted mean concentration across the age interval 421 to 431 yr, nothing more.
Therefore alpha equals 4.94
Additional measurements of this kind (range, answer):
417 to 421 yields 4.96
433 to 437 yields 4.95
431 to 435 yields 4.94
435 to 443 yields 4.89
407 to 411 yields 4.77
